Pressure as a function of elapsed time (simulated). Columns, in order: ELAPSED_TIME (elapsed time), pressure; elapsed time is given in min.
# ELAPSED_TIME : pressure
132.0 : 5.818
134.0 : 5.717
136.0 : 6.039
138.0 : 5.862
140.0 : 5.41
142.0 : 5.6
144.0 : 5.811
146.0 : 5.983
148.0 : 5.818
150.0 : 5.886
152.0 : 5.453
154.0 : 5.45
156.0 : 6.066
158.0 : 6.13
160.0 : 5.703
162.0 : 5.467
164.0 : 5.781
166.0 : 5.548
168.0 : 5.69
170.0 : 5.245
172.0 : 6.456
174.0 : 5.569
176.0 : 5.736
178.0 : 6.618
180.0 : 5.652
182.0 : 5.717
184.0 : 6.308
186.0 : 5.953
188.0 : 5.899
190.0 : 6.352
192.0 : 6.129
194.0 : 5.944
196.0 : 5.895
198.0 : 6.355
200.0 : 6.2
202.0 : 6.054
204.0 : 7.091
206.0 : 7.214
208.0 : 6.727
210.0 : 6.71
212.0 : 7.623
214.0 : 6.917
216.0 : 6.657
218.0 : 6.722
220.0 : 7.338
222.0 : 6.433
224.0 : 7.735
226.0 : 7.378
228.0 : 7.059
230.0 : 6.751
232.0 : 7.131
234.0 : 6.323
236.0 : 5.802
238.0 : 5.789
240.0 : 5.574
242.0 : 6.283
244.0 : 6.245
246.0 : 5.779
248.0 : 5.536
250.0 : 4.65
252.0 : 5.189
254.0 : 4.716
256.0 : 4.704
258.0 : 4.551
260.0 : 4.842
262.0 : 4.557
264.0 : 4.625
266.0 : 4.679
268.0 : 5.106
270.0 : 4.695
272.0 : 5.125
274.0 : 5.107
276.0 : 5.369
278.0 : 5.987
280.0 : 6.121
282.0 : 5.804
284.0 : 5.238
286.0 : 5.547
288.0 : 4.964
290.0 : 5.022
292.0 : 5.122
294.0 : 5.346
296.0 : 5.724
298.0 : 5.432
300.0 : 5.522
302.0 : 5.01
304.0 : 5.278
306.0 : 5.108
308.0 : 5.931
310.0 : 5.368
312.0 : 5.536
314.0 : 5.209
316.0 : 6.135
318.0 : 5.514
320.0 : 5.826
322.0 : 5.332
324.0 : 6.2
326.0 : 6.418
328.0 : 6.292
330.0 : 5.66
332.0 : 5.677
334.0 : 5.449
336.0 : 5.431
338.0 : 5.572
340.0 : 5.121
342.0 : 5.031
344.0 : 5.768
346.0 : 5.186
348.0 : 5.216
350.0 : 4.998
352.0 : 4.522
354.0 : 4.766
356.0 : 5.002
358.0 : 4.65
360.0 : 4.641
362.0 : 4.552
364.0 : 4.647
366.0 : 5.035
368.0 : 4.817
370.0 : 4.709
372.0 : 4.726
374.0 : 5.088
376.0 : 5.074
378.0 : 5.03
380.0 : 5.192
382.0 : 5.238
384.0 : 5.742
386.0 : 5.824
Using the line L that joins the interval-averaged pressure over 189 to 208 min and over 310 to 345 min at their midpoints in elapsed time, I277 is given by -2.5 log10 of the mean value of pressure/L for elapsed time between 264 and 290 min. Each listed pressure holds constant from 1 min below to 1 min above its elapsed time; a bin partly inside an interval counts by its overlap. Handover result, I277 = 0.13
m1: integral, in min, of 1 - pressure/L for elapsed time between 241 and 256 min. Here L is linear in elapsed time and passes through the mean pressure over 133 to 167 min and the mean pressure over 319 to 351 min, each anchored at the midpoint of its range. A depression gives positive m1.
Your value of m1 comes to 0.6 min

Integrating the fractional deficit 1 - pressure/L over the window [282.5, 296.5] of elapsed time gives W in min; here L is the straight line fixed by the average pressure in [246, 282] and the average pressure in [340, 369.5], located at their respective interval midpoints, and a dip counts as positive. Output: -0.7 min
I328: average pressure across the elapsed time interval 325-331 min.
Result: 6.12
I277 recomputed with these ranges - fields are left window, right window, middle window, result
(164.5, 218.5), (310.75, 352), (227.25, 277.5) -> 0.10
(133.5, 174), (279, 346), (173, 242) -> -0.14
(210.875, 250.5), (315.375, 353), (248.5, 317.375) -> 0.15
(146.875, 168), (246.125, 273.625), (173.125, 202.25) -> -0.10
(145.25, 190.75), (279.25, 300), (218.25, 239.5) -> -0.19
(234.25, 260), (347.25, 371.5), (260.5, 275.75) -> 0.09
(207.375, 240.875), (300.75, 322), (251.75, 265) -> 0.31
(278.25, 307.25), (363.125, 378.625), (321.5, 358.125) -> -0.06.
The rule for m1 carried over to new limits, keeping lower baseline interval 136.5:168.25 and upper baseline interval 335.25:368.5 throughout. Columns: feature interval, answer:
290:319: -1.5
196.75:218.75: -4.8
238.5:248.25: -0.9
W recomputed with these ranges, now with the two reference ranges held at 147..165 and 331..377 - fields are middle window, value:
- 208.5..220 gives -2.94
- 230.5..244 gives -1.79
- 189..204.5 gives -1.73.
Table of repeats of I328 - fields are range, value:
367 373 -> 4.75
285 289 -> 5.26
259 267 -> 4.68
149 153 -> 5.67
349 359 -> 4.79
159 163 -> 5.58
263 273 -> 4.85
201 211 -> 6.76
